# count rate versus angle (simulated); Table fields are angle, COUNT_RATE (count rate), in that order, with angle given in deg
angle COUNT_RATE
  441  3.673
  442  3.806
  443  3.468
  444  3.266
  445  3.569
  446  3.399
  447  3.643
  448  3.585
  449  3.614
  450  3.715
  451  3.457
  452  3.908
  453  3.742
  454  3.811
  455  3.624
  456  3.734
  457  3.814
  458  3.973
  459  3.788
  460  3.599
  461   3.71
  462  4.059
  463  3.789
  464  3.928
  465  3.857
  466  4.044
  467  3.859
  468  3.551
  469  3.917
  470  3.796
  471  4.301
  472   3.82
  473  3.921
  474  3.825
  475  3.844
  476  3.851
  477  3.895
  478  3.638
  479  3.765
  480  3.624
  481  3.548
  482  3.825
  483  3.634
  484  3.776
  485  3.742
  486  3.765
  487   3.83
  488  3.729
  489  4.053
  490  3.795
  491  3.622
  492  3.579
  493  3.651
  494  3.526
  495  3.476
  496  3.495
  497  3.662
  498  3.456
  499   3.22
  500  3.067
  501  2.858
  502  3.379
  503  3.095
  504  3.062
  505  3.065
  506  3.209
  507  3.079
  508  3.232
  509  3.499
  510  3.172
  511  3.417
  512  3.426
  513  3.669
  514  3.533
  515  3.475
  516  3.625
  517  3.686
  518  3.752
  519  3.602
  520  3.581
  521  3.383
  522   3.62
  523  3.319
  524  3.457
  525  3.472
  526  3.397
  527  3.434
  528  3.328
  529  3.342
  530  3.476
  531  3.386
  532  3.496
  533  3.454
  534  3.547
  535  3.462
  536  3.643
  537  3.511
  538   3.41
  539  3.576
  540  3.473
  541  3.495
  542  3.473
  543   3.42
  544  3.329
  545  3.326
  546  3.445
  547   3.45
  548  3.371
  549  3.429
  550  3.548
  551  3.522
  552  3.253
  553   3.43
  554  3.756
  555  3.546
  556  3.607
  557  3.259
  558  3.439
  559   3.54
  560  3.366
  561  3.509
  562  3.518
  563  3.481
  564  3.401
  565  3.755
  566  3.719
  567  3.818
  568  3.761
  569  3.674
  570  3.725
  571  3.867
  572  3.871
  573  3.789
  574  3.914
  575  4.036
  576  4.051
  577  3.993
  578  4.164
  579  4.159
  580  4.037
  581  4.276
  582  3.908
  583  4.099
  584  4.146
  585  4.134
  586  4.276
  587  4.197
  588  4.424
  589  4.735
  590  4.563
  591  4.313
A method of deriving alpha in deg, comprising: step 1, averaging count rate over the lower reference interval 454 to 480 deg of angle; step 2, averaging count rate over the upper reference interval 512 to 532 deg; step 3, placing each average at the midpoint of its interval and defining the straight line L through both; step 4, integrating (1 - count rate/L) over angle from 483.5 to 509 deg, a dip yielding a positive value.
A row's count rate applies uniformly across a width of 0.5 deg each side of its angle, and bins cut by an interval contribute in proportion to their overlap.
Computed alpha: 1.4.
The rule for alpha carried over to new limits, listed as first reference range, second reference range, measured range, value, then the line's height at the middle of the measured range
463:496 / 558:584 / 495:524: 3.1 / 3.79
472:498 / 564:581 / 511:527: 1.1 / 3.79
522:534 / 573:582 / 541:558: 1.2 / 3.7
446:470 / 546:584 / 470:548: 4.4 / 3.74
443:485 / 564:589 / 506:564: 6.6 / 3.91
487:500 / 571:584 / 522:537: 1.3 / 3.78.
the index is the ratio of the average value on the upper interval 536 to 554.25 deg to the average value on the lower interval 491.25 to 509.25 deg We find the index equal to 1.04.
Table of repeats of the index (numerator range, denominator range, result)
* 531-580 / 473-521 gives 1.02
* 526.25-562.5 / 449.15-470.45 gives 0.91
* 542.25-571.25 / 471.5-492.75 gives 0.94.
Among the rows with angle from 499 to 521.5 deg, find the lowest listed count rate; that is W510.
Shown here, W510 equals 2.858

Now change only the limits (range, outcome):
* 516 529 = 3.319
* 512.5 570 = 3.253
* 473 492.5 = 3.548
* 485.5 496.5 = 3.476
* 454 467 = 3.599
